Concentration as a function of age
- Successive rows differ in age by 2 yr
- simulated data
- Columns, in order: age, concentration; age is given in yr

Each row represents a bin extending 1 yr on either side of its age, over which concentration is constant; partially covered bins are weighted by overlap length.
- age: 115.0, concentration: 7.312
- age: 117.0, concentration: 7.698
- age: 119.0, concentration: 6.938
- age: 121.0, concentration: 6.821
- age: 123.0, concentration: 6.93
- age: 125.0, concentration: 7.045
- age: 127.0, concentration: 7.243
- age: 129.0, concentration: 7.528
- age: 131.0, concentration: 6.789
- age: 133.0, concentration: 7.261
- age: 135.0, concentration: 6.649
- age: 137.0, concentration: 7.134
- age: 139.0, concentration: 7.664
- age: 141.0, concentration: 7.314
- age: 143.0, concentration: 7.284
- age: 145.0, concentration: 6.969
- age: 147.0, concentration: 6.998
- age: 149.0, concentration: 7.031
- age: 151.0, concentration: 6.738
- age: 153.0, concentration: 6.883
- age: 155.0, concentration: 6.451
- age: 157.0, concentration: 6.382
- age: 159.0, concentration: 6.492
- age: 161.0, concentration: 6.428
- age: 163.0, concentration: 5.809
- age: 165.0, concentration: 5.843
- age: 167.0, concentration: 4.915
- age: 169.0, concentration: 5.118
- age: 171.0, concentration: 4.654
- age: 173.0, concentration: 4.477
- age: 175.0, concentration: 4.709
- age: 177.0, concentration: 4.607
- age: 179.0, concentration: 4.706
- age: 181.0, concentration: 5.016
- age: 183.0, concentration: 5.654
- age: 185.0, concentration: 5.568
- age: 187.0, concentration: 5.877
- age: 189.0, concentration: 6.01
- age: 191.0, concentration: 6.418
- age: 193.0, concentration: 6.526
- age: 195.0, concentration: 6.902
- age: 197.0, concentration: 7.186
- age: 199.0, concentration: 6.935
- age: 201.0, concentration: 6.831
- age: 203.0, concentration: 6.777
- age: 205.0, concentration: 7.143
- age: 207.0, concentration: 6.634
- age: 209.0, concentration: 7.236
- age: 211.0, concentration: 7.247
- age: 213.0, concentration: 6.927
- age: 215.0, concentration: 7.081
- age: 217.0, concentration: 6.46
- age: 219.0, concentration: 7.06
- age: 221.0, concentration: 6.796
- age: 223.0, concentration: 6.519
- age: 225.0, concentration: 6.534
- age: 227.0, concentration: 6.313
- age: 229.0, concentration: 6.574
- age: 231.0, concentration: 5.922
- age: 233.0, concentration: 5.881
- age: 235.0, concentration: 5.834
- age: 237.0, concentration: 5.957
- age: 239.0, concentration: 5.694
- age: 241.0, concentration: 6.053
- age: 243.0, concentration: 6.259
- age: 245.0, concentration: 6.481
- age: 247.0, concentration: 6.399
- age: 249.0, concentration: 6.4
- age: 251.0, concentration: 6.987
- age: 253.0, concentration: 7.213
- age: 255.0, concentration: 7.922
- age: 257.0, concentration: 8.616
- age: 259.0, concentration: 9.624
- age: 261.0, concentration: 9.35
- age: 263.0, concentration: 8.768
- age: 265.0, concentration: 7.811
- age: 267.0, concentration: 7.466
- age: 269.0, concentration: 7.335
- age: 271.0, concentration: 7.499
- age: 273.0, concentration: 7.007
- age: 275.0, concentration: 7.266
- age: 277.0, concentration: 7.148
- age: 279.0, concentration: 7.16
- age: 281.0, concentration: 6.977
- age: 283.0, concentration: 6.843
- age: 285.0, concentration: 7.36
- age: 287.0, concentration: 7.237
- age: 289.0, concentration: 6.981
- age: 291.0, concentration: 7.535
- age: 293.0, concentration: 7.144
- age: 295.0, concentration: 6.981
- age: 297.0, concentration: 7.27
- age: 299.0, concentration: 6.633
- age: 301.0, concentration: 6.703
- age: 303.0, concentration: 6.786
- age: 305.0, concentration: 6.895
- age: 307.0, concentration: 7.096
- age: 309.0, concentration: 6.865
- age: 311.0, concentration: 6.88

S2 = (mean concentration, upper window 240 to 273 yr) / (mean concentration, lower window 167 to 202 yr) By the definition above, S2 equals 1.32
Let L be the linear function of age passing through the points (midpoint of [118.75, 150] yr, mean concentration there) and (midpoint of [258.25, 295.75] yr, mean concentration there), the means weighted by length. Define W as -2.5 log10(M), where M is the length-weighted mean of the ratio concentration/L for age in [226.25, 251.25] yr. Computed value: 0.20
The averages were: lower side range 7.1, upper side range 7.54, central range 6.19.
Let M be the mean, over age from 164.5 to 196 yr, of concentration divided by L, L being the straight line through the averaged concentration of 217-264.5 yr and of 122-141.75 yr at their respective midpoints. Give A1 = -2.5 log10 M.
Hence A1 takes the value 0.28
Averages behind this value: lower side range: 7.15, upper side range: 6.92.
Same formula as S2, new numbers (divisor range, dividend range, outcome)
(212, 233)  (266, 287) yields 1.09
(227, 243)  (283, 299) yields 1.19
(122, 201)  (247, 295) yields 1.19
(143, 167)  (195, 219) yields 1.07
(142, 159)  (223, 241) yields 0.90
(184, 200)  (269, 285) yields 1.11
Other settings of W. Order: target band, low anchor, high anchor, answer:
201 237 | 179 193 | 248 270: 0.01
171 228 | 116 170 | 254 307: 0.13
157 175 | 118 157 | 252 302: 0.28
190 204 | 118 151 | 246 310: 0.06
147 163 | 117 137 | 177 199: -0.01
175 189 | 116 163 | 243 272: 0.34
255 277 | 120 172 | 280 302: -0.15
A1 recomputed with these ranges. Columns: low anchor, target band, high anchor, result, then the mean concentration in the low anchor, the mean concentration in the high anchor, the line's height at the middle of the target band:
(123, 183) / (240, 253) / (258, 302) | 0.105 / 6.28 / 7.46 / 7.15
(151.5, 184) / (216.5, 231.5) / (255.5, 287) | 0.029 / 5.53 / 7.74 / 6.73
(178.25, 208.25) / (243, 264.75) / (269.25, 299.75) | -0.125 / 6.3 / 7.15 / 6.86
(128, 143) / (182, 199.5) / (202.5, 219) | 0.112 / 7.2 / 6.95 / 7.02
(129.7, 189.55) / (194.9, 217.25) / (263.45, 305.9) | -0.073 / 6.12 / 7.17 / 6.51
